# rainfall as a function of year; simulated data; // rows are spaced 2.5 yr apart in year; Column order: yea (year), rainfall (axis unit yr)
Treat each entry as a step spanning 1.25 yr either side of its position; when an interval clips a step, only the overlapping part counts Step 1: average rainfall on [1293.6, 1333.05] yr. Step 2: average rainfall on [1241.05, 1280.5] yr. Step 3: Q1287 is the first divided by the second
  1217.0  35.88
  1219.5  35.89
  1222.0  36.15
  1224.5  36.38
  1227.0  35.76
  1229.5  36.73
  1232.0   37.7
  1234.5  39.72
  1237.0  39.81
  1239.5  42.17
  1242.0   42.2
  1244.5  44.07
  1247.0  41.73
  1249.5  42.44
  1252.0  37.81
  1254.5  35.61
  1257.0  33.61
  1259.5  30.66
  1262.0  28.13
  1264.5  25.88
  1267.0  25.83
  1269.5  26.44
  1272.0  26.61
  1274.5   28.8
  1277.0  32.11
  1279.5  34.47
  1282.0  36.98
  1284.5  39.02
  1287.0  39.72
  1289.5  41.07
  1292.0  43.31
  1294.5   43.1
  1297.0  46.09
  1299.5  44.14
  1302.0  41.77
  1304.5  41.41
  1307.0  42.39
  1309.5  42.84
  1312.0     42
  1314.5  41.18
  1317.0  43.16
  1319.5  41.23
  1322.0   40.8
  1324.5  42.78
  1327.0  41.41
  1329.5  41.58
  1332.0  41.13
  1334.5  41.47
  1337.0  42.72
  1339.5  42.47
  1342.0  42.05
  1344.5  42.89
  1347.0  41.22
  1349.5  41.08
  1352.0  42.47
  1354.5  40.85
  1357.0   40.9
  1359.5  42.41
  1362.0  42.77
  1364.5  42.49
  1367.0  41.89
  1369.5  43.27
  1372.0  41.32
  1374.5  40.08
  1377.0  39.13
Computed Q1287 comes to 1.3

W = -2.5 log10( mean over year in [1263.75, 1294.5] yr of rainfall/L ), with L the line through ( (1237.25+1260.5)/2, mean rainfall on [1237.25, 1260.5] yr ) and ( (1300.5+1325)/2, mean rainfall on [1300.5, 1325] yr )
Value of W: 0.19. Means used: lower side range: 39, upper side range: 42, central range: 33.9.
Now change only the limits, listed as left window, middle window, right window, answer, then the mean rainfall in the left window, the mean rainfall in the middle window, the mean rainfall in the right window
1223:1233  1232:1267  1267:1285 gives -0.075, 36.6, 36.8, 31.3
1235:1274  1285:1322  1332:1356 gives -0.097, 34.8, 42.3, 41.9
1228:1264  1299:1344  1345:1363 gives -0.039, 37.8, 42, 41.7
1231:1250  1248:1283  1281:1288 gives 0.241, 41.2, 31.8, 38.6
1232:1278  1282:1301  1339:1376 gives -0.129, 34.7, 42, 41.8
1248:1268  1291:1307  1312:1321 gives -0.109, 32.7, 43.2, 41.8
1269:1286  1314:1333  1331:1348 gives -0.058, 32.4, 41.7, 42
